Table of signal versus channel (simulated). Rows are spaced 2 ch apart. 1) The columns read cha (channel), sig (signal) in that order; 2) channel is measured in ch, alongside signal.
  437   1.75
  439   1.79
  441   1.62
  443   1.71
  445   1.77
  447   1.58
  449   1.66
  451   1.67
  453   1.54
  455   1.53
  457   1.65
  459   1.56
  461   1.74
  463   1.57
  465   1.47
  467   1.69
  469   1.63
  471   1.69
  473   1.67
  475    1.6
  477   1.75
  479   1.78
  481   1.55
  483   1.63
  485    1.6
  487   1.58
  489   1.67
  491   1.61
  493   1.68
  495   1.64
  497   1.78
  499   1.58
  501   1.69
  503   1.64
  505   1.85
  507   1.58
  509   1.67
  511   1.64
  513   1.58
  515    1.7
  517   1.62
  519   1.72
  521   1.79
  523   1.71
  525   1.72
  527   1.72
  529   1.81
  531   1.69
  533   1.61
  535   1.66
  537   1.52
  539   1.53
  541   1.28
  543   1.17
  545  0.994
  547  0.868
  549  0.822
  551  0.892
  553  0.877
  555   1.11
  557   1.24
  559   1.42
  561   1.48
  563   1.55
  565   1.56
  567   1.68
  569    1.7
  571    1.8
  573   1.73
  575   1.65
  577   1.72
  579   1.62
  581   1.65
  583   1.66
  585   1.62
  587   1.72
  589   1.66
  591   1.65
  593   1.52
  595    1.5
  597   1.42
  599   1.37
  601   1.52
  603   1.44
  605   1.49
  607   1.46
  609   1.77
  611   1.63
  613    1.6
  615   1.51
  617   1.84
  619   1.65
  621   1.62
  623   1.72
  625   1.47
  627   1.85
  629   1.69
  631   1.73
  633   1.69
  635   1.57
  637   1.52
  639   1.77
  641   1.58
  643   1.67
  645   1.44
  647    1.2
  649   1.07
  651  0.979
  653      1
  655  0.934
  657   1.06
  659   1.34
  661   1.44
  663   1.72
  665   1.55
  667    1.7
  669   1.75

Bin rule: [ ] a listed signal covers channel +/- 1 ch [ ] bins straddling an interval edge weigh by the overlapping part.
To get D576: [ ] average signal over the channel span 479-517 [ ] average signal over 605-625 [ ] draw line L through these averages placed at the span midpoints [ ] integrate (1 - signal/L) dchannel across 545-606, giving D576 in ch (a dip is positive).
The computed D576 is 6.66 ch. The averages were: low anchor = 1.65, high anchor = 1.63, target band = 1.46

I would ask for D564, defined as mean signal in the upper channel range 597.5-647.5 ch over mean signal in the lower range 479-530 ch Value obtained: 0.95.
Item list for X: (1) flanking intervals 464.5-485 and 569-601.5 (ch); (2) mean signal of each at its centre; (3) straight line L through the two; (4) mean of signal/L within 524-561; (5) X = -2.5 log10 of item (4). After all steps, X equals 0.218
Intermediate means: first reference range 1.65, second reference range 1.62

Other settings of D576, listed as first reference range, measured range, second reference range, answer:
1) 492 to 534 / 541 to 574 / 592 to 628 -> 6.64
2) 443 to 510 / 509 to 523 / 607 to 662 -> -0.60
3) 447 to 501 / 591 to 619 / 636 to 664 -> -2.75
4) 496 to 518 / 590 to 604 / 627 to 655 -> 0.30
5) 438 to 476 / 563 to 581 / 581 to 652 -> -1.03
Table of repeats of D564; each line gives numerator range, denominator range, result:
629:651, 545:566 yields 1.28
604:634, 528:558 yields 1.30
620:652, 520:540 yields 0.92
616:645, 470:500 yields 1.00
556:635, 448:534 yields 0.97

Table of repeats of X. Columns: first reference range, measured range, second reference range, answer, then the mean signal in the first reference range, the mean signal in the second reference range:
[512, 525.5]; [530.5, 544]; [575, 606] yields 0.12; 1.69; 1.57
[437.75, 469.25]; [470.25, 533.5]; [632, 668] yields -0.06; 1.64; 1.4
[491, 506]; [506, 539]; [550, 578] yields -0.04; 1.69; 1.46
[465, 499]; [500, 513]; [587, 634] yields -0.02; 1.65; 1.6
